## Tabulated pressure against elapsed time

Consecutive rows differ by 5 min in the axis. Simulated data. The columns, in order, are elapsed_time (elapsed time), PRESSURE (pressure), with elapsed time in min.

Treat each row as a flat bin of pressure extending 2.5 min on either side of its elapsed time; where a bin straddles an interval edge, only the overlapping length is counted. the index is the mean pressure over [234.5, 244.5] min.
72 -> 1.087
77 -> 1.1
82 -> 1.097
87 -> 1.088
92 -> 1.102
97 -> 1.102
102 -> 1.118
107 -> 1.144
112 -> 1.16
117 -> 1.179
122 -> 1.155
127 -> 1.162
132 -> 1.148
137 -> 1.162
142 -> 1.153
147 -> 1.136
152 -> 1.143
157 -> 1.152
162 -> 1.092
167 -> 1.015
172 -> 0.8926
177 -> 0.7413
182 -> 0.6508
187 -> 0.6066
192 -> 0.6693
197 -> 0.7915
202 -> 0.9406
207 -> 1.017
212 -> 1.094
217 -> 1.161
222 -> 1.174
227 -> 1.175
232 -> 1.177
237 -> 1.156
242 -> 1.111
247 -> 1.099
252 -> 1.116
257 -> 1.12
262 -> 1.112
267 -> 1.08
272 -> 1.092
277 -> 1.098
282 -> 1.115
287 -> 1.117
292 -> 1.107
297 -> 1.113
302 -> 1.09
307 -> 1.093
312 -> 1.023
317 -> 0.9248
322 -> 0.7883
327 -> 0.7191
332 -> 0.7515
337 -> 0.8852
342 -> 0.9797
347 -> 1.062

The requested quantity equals 1.13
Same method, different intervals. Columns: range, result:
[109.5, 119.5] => 1.17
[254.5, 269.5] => 1.1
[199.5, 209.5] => 0.979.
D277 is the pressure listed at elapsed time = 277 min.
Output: 1.098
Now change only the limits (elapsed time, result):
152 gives 1.143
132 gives 1.148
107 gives 1.144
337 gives 0.8852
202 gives 0.9406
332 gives 0.7515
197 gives 0.7915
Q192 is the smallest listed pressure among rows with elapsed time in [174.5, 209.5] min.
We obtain 0.6066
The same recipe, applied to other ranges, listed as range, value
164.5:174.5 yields 0.8926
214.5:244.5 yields 1.111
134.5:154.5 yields 1.136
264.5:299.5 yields 1.08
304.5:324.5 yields 0.7883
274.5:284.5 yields 1.098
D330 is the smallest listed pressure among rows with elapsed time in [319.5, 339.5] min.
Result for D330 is 0.7191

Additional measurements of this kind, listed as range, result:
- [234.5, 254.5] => 1.099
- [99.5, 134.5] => 1.118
